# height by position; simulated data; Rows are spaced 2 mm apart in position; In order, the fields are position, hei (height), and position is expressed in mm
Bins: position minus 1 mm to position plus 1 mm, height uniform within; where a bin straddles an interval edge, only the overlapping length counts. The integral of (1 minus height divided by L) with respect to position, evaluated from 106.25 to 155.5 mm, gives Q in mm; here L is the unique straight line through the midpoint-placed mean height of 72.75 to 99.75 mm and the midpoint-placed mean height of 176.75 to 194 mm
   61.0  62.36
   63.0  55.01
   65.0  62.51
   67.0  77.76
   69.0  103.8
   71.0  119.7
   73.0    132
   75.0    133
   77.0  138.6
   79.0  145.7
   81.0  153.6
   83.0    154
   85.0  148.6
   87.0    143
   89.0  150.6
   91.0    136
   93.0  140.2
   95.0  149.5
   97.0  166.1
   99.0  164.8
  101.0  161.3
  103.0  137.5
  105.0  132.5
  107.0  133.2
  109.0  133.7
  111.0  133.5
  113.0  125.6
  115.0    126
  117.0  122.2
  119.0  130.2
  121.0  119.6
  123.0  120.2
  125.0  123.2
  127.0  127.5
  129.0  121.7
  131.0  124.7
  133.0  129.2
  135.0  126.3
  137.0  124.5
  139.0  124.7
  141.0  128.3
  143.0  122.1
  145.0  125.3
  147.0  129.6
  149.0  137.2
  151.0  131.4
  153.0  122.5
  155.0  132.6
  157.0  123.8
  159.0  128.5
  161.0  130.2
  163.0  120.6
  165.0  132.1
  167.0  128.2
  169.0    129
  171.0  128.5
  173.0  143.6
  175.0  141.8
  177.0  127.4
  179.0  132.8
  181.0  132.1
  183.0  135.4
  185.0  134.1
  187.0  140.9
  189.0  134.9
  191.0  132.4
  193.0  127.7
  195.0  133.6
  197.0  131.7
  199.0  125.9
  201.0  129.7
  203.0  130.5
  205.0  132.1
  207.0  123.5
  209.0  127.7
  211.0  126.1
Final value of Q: 4.9 mm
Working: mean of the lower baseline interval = 147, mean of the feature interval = 127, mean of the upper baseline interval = 133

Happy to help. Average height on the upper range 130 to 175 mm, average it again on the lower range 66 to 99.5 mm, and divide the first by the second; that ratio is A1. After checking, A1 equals 0.93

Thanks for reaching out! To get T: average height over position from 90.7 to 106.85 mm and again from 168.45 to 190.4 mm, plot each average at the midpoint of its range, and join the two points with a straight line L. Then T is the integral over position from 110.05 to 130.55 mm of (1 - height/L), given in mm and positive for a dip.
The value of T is 2.8 mm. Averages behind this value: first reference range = 148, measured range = 125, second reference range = 135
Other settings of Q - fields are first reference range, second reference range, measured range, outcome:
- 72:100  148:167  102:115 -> 0.83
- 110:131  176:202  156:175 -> -0.05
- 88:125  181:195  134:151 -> 1.06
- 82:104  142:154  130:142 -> 0.59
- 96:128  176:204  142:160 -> 0.72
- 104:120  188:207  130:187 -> 0.18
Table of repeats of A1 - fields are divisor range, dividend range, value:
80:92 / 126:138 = 0.85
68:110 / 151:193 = 0.93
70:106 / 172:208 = 0.92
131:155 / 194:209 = 1.02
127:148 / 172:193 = 1.08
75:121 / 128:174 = 0.91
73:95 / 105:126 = 0.88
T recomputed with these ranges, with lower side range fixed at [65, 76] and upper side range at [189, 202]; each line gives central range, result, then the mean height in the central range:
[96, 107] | -3.5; 151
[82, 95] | -3.9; 146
